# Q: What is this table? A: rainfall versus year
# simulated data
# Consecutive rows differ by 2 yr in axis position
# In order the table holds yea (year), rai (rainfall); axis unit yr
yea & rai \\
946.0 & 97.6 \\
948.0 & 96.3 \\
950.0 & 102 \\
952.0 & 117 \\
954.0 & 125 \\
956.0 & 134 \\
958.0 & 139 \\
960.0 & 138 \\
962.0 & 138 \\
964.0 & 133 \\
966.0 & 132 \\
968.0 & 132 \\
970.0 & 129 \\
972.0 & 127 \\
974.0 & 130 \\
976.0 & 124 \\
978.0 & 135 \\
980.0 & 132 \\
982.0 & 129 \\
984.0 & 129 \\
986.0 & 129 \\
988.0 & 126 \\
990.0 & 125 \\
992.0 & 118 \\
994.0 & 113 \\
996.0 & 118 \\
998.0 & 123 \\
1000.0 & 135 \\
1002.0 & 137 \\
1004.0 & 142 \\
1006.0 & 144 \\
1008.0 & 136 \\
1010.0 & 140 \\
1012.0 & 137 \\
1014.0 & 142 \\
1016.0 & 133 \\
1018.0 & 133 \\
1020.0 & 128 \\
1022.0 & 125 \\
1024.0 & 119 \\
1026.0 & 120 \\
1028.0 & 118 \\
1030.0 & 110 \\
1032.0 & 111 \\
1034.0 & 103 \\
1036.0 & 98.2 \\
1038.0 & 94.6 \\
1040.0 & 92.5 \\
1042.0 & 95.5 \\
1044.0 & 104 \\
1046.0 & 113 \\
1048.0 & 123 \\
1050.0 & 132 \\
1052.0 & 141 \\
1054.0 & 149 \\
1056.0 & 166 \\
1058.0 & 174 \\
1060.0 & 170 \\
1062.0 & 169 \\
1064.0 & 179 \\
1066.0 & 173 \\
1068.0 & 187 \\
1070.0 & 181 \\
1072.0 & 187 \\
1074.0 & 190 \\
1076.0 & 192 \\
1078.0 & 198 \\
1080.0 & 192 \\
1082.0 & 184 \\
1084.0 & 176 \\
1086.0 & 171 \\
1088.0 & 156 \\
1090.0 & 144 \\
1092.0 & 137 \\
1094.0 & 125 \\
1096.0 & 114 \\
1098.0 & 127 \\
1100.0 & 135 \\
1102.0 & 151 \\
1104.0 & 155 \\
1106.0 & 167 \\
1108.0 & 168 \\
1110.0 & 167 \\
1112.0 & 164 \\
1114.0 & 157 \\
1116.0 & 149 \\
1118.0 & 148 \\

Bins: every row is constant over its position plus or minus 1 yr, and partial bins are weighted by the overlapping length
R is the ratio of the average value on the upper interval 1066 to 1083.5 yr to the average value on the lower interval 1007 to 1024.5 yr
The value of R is 1.41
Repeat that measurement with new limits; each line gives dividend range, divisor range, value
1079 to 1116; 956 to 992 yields 1.18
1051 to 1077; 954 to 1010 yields 1.33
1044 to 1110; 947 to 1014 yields 1.24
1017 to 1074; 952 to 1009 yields 1.05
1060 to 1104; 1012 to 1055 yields 1.39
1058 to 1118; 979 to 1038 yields 1.31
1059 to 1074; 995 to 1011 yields 1.33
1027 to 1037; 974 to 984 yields 0.83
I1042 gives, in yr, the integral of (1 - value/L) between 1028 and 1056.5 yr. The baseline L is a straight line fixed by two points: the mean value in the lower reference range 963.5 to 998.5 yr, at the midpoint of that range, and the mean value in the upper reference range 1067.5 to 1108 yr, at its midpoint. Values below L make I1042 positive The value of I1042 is 6.21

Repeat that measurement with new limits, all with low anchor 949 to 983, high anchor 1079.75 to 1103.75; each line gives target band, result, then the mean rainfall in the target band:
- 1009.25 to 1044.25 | 5.53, 117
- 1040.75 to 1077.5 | -3.12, 157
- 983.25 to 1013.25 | 0.96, 130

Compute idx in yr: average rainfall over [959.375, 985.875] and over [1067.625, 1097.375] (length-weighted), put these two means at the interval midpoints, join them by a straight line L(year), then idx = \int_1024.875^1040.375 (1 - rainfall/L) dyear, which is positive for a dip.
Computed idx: 4.6 yr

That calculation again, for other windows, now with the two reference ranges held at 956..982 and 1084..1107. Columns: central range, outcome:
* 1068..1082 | -4.5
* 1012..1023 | 0.4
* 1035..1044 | 2.8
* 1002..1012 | -0.3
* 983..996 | 1.1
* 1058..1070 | -2.9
